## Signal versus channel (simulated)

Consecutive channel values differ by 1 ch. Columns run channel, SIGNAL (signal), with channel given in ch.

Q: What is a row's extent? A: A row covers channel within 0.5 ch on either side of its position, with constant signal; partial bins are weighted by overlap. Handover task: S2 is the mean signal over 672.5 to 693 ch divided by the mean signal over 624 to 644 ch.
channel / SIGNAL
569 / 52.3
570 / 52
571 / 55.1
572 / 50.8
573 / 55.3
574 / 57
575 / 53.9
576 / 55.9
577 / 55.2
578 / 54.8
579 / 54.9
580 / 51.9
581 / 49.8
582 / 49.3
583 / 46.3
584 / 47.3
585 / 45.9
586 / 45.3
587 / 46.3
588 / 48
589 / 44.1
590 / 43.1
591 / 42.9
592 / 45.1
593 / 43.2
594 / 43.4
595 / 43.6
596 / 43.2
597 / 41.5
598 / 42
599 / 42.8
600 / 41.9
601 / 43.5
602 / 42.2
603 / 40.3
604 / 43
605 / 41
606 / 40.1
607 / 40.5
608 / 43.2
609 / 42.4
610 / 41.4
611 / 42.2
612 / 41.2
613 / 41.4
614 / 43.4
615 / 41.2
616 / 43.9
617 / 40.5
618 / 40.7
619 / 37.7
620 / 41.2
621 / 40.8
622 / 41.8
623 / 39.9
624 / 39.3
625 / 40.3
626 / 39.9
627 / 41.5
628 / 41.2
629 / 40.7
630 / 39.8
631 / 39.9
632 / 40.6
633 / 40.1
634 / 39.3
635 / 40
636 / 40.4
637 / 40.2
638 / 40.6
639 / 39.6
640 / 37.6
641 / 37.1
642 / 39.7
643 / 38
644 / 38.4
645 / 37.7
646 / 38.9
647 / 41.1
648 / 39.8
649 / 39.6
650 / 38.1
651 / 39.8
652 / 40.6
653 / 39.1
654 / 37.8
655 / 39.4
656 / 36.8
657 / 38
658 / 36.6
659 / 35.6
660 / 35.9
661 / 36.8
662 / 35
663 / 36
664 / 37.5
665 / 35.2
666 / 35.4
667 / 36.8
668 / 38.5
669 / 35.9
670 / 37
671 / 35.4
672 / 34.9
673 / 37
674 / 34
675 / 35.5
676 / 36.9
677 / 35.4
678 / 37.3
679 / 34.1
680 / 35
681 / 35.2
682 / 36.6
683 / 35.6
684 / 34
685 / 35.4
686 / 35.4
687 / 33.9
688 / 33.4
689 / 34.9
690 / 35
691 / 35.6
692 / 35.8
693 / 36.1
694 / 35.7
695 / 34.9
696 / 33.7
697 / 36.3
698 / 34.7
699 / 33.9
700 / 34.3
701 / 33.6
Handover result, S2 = 0.89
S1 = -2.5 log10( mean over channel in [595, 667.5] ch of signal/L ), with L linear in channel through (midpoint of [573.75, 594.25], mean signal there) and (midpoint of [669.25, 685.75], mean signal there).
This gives 0.06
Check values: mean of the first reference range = 48.7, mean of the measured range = 39.8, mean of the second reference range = 35.6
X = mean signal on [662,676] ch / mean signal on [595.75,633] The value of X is 0.87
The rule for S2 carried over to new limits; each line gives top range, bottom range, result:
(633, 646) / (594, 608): 0.93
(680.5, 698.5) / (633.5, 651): 0.90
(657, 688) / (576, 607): 0.79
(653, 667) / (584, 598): 0.83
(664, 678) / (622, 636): 0.90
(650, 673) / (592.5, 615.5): 0.88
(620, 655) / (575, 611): 0.88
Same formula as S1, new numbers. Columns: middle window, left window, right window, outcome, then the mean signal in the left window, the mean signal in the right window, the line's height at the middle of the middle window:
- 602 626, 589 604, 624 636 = 0.01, 42.8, 40.3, 41.5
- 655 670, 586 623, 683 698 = 0.03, 42.4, 35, 37.4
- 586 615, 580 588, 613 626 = 0.04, 47.5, 40.9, 44.4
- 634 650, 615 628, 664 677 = -0.01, 40.7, 36.1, 38.7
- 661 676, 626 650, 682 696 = 0.02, 39.6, 35.1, 36.9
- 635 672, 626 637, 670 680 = 0.00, 40.3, 35.6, 38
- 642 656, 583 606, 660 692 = -0.02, 43.6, 35.6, 38.3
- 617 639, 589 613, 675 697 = 0.00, 42.4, 35.3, 40.1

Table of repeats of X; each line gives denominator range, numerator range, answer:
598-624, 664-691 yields 0.86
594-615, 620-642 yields 0.95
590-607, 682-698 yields 0.83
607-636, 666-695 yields 0.87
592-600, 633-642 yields 0.92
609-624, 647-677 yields 0.90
